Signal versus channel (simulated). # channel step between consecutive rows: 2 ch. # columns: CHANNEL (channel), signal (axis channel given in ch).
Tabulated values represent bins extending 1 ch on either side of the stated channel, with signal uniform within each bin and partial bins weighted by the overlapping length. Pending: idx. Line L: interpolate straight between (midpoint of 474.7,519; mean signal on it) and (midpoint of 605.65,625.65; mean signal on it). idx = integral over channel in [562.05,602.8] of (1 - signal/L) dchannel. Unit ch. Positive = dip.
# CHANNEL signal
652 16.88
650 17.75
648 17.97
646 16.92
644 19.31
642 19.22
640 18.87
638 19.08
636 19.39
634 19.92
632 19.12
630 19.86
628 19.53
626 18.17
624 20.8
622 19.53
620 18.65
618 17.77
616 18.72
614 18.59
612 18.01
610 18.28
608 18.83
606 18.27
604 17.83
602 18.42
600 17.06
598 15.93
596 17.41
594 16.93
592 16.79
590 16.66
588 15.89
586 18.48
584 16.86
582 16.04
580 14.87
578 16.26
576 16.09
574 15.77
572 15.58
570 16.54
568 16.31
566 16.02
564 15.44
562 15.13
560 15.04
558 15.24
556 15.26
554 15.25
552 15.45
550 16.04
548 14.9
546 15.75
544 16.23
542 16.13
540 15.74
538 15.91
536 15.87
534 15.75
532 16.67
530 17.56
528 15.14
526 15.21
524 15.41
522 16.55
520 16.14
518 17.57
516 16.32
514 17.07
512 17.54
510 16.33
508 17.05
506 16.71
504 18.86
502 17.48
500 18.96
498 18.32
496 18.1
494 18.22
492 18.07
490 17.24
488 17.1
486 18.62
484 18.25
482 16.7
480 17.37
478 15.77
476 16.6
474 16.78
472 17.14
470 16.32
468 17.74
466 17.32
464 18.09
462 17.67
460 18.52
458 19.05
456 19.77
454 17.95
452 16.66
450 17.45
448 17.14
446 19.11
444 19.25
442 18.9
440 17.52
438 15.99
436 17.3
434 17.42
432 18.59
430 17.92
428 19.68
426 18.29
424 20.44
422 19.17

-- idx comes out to 4.3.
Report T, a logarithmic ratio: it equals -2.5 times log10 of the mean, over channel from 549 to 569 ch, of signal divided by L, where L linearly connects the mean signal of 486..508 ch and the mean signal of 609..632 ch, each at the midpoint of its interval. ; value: 0.185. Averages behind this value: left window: 17.9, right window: 18.9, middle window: 15.5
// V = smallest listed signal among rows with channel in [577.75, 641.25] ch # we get 14.87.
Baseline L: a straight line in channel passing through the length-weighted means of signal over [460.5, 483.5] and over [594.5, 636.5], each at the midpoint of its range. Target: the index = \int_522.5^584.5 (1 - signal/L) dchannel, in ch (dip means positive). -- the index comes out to 7.4 ch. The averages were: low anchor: 17.1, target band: 15.8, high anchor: 18.5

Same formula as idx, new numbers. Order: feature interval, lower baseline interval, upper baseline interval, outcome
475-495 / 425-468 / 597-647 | 0.9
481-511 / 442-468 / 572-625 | 0.4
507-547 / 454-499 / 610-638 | 4.1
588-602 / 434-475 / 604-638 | 1.4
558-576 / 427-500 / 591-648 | 2.5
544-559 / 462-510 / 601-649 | 2.2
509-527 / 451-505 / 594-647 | 1.5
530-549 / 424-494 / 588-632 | 2.1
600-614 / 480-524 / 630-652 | 0.1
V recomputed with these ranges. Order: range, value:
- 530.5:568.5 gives 14.9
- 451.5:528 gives 15.14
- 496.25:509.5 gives 16.71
